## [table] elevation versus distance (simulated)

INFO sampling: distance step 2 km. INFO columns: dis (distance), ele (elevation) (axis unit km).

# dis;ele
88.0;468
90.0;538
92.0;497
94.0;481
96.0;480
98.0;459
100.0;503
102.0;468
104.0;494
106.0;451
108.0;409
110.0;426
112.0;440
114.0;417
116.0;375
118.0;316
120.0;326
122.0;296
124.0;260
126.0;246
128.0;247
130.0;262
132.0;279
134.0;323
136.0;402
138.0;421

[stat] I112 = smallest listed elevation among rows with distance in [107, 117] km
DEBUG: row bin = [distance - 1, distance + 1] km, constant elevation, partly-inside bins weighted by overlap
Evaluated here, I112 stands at 375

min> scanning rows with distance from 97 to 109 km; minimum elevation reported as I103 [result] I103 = 409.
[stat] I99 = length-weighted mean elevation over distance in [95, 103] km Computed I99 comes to 478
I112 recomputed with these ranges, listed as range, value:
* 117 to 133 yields 246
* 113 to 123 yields 296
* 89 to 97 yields 480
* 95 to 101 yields 459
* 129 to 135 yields 262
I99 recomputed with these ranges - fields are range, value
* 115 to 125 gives 315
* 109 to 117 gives 414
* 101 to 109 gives 456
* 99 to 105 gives 488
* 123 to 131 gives 254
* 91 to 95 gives 489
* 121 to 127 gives 267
